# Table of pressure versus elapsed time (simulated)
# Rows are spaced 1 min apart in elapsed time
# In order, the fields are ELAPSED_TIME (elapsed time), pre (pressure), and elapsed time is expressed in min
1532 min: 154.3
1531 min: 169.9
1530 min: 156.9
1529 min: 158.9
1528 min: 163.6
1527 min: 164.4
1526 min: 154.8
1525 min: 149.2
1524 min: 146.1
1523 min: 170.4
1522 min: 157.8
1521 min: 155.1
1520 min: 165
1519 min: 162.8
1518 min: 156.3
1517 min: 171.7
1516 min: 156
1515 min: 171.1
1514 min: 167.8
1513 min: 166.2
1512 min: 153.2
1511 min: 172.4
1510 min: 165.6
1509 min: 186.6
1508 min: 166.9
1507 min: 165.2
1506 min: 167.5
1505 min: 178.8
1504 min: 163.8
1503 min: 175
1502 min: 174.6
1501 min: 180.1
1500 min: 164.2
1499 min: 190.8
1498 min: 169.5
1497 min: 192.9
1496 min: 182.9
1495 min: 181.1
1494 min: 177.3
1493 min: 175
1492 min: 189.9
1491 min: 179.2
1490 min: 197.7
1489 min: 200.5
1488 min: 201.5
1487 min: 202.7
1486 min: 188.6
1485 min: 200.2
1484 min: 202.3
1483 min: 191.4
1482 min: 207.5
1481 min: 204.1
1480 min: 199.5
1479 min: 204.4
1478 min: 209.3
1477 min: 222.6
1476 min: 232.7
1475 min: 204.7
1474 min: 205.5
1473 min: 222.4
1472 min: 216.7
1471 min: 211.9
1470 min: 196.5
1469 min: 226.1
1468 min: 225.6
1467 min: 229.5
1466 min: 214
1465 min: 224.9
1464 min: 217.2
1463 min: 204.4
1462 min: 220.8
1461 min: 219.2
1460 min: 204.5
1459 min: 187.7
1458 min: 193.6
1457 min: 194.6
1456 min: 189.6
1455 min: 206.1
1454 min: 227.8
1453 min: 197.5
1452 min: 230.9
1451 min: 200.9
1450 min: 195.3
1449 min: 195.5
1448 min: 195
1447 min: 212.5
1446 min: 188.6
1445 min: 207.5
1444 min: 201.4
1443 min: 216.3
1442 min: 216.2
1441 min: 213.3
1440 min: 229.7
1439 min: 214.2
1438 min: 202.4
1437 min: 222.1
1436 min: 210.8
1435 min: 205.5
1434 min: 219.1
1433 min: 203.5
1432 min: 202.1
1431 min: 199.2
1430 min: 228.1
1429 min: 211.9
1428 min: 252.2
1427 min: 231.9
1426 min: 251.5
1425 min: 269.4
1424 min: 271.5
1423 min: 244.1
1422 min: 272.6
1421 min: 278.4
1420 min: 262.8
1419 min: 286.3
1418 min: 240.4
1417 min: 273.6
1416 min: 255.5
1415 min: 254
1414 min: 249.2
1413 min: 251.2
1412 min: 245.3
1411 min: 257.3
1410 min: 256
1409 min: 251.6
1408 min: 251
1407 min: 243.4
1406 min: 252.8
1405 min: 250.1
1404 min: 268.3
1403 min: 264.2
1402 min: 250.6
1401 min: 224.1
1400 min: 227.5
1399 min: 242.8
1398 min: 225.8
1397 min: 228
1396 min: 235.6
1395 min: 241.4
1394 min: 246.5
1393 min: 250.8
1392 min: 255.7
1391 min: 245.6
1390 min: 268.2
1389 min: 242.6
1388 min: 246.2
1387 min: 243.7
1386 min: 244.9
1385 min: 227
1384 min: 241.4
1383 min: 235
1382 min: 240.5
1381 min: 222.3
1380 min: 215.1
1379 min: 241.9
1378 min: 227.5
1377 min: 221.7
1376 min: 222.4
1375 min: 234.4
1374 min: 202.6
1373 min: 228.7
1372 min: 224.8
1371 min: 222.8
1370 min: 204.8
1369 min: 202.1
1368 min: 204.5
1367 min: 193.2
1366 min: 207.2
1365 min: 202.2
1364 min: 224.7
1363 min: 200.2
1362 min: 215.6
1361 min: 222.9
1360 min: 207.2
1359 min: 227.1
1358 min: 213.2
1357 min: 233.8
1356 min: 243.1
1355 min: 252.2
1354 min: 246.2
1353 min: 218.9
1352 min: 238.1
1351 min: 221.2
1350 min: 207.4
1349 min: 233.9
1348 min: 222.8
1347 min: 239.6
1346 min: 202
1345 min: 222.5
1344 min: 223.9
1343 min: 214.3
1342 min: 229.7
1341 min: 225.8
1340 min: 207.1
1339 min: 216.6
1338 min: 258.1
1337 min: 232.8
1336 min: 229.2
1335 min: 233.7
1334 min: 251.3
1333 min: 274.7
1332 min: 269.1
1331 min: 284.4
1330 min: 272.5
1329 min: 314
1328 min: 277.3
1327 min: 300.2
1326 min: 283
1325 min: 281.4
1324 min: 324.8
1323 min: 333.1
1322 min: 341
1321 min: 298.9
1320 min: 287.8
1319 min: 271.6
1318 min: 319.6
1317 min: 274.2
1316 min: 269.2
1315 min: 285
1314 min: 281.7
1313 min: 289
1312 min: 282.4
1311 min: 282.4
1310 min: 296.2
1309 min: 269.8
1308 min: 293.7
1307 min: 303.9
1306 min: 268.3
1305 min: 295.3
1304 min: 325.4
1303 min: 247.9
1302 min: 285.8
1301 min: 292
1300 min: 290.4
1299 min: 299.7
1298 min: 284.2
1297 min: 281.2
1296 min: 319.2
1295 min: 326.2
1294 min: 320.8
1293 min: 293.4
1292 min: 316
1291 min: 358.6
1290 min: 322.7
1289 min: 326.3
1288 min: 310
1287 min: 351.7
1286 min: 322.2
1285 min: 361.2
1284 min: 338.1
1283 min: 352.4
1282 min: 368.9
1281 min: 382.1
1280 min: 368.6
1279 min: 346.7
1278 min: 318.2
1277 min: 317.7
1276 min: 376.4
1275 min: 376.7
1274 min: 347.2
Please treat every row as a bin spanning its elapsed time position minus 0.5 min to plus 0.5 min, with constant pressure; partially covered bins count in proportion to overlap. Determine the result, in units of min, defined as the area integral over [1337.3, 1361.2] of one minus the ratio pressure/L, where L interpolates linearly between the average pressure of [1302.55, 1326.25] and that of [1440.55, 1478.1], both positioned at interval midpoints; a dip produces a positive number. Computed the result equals 4.0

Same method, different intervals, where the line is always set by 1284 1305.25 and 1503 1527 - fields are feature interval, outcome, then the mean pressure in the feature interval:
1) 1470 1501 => -2.2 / 197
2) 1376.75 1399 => 0.9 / 239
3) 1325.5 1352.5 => 3.7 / 244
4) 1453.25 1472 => -1.1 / 211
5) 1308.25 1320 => 0.6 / 284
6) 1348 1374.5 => 4.8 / 219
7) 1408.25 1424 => -2.0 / 259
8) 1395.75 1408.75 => -0.2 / 244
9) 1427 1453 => 0.4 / 211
